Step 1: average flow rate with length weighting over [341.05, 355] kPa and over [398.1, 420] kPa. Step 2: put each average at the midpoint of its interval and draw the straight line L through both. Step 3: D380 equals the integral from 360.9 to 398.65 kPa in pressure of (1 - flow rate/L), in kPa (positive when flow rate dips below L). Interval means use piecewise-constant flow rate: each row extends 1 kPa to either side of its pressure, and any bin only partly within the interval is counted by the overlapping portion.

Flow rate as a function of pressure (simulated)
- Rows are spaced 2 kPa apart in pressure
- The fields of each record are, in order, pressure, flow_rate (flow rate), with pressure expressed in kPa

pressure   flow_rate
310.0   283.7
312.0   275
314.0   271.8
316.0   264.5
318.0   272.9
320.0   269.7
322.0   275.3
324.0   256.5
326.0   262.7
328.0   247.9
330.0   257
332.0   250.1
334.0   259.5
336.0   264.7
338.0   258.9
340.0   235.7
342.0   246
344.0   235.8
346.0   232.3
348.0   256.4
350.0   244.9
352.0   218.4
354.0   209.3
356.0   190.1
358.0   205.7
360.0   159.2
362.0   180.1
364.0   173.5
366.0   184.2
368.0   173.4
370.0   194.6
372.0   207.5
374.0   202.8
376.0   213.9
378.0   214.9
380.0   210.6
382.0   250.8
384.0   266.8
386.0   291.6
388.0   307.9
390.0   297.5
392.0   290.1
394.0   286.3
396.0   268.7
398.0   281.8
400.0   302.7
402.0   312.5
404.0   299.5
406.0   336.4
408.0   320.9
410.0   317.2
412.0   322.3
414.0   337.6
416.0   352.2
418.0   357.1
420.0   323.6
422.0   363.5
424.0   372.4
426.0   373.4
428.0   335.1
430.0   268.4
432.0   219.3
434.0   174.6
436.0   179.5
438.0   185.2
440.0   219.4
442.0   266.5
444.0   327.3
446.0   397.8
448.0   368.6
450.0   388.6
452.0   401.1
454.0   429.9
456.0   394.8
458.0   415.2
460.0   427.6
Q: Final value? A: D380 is 6.3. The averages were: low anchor 235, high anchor 324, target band 236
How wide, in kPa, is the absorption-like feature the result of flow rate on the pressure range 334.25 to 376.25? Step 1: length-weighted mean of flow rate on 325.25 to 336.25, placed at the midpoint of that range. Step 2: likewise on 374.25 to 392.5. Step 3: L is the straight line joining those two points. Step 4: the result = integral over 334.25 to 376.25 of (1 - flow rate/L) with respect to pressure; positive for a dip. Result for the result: 6.9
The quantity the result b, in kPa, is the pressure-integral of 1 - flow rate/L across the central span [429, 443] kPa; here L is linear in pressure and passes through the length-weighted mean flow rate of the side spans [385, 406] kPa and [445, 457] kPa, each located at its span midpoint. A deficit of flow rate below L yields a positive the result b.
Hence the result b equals 5.8 kPa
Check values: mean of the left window 296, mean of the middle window 216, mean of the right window 397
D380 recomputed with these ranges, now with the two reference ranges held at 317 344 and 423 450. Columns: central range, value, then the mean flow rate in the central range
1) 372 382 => 2.1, 214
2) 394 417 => -2.8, 313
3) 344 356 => 1.5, 229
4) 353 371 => 5.5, 186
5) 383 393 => -0.6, 291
